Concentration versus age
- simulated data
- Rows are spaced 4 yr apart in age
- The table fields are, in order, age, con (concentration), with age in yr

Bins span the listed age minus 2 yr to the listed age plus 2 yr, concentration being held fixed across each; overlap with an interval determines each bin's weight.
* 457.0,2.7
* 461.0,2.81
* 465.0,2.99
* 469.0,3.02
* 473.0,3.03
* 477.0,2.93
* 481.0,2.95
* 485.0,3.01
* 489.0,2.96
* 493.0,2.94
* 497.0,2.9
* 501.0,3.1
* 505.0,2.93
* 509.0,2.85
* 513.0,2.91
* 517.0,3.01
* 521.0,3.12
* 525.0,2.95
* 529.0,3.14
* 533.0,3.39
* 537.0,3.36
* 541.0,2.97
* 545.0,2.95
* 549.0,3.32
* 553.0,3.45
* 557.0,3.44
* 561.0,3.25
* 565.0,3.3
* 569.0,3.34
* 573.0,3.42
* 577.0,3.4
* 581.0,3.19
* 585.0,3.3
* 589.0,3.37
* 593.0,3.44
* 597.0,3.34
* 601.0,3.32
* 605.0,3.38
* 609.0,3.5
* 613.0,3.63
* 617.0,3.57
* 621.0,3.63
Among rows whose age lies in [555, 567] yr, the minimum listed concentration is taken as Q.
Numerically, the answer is 3.25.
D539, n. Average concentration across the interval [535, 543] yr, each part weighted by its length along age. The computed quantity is 3.17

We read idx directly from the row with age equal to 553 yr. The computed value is 3.45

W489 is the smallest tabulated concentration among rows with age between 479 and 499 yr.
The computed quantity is 2.9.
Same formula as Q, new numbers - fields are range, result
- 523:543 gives 2.95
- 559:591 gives 3.19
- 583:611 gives 3.3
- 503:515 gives 2.85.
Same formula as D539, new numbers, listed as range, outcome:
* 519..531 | 3.07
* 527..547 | 3.16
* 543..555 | 3.24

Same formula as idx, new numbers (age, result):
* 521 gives 3.12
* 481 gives 2.95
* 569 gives 3.34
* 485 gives 3.01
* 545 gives 2.95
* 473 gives 3.03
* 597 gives 3.34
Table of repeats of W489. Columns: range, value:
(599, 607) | 3.32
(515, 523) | 3.01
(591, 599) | 3.34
